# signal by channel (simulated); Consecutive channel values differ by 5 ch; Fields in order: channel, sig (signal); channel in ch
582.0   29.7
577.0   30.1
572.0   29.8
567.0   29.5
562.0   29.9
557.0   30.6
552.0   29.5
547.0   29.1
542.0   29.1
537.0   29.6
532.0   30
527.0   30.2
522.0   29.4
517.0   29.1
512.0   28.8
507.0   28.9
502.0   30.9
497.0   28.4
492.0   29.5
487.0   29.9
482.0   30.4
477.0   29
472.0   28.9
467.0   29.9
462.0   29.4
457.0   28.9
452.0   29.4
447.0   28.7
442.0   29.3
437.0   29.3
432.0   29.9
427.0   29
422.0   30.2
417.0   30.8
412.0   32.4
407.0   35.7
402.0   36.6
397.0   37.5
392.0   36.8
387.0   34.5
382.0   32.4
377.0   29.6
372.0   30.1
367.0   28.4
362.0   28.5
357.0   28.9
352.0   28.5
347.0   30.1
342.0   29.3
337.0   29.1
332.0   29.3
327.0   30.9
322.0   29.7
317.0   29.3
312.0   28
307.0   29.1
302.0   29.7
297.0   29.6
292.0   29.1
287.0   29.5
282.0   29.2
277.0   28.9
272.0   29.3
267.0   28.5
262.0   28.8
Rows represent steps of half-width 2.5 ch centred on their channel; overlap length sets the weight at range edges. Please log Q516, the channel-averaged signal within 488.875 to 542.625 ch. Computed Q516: 29.5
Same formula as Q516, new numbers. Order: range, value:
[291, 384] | 29.4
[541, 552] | 29.2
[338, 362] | 29.1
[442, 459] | 29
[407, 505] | 29.8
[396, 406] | 36.8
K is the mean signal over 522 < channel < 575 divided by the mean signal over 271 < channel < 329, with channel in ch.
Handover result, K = 1.01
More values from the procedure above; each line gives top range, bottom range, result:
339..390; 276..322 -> 1.03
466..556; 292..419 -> 0.95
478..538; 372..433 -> 0.90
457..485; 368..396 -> 0.90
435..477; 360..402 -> 0.90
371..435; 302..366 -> 1.12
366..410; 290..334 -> 1.14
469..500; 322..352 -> 0.99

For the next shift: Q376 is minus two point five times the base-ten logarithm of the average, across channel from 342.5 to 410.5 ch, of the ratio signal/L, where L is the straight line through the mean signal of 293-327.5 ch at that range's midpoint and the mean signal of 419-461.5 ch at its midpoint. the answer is -0.09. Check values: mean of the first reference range 29.4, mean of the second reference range 29.4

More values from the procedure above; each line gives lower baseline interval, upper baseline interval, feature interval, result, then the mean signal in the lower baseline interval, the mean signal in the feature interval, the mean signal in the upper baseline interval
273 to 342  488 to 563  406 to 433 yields -0.062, 29.3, 31.2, 29.5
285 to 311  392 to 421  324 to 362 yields 0.075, 29.3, 29.4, 34.6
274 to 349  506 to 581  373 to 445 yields -0.101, 29.4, 32.4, 29.6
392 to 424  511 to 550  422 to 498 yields 0.097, 34.2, 29.4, 29.4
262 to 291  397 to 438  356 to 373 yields 0.077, 29.1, 28.9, 32.2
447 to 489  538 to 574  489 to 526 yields 0.007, 29.4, 29.3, 29.6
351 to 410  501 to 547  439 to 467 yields 0.062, 32.4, 29.2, 29.5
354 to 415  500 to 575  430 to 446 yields 0.076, 32.6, 29.4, 29.6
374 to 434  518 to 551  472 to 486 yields 0.051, 33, 29.6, 29.5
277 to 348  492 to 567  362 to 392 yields -0.066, 29.4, 31.3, 29.5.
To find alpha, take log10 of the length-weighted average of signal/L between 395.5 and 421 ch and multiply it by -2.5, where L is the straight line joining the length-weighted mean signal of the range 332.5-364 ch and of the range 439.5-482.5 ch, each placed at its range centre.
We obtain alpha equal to -0.17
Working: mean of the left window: 29.1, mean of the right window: 29.3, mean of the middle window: 34.2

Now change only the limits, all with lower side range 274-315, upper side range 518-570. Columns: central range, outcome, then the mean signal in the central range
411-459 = -0.01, 29.7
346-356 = 0.01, 29.1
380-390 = -0.15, 33.7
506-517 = 0.03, 28.9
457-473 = 0.01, 29.4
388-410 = -0.23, 36.4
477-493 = -0.01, 29.8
